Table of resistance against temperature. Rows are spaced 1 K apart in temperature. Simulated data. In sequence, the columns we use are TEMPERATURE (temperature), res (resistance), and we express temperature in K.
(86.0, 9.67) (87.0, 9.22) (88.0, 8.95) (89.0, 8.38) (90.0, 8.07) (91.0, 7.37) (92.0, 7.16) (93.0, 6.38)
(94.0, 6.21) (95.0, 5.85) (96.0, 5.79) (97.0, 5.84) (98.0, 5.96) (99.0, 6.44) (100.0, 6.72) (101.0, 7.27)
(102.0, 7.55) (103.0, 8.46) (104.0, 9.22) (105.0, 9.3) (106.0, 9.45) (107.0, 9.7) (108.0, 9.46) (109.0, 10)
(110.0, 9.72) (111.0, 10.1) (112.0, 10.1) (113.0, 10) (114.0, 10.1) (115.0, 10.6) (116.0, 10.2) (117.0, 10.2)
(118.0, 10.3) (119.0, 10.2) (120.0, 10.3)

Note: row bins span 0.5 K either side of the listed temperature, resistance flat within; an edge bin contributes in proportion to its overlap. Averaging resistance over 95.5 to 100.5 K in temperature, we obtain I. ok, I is 6.15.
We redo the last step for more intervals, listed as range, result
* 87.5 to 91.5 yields 8.19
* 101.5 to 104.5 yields 8.41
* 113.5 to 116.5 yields 10.3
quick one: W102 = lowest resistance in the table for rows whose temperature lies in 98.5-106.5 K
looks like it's 6.44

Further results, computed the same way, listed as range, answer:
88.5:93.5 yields 6.38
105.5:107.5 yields 9.45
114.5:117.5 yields 10.2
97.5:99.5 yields 5.96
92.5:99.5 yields 5.79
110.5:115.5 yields 10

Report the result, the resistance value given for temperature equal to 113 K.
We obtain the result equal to 10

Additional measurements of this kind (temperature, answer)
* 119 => 10.2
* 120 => 10.3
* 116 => 10.2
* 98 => 5.96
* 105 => 9.3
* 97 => 5.84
